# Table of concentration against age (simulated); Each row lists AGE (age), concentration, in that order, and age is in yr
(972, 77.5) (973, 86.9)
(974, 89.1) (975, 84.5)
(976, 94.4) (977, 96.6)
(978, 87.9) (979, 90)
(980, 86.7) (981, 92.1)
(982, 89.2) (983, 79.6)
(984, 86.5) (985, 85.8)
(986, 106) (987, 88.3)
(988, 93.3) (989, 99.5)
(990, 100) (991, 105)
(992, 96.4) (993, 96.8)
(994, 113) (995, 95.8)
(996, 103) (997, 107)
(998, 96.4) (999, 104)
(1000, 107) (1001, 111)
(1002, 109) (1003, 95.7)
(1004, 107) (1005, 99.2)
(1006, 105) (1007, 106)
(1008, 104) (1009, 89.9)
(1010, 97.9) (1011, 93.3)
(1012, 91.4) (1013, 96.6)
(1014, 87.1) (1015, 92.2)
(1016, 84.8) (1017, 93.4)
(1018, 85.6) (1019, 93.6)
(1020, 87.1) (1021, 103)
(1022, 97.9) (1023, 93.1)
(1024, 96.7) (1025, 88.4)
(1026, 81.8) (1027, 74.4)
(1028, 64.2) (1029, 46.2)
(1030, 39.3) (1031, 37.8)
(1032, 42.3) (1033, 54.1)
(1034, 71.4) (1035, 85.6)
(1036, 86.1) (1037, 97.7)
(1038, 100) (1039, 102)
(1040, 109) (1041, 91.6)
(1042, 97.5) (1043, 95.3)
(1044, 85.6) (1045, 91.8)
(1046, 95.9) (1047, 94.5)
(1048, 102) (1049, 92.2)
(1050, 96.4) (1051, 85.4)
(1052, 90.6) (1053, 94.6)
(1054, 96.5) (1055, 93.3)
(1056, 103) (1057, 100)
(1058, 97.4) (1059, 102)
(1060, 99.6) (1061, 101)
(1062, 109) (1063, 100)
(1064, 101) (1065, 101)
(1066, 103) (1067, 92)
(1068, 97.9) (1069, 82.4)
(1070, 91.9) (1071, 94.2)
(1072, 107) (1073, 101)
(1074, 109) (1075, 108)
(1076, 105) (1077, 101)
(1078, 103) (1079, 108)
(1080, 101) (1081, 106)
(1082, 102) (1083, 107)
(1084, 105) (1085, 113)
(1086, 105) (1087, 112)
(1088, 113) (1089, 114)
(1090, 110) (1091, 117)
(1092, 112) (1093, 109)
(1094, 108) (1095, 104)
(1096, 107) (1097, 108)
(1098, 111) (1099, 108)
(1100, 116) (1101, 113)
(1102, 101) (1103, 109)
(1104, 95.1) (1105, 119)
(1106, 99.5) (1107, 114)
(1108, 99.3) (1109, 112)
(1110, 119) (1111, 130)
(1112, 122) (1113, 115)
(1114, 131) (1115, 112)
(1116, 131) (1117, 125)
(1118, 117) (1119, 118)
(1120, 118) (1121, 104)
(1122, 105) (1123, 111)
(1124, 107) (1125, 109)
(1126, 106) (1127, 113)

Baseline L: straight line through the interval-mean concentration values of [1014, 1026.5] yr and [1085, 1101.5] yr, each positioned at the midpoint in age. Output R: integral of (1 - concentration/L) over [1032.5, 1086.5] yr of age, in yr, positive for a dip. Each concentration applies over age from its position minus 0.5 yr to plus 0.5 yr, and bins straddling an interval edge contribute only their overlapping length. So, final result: 2.2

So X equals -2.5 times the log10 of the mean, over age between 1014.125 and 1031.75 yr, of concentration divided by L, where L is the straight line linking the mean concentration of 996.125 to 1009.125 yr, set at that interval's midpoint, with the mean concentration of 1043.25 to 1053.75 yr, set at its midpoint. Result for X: 0.24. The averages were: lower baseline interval 104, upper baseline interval 93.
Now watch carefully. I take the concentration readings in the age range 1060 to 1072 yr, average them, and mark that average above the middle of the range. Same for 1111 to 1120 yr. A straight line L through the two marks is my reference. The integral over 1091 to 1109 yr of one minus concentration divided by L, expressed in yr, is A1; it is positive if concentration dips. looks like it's 0.9 yr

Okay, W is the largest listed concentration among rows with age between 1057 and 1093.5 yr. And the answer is 117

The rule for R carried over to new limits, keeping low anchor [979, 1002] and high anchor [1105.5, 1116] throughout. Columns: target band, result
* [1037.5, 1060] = 2.2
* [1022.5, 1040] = 4.8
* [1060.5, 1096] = 2.1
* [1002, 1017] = 0.5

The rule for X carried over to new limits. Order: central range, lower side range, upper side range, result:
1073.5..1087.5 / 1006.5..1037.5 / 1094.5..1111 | -0.045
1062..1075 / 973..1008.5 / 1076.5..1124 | 0.083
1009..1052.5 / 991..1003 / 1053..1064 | 0.180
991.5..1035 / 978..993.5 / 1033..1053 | 0.040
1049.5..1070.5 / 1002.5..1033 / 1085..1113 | 0.016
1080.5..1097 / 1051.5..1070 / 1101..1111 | -0.043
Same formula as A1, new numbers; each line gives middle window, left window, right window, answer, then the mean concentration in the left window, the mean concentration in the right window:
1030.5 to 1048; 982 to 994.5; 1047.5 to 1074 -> 2.16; 95.6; 97.7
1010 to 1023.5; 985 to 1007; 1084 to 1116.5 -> 1.46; 102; 112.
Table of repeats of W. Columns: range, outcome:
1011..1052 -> 109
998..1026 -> 111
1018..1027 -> 103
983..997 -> 113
